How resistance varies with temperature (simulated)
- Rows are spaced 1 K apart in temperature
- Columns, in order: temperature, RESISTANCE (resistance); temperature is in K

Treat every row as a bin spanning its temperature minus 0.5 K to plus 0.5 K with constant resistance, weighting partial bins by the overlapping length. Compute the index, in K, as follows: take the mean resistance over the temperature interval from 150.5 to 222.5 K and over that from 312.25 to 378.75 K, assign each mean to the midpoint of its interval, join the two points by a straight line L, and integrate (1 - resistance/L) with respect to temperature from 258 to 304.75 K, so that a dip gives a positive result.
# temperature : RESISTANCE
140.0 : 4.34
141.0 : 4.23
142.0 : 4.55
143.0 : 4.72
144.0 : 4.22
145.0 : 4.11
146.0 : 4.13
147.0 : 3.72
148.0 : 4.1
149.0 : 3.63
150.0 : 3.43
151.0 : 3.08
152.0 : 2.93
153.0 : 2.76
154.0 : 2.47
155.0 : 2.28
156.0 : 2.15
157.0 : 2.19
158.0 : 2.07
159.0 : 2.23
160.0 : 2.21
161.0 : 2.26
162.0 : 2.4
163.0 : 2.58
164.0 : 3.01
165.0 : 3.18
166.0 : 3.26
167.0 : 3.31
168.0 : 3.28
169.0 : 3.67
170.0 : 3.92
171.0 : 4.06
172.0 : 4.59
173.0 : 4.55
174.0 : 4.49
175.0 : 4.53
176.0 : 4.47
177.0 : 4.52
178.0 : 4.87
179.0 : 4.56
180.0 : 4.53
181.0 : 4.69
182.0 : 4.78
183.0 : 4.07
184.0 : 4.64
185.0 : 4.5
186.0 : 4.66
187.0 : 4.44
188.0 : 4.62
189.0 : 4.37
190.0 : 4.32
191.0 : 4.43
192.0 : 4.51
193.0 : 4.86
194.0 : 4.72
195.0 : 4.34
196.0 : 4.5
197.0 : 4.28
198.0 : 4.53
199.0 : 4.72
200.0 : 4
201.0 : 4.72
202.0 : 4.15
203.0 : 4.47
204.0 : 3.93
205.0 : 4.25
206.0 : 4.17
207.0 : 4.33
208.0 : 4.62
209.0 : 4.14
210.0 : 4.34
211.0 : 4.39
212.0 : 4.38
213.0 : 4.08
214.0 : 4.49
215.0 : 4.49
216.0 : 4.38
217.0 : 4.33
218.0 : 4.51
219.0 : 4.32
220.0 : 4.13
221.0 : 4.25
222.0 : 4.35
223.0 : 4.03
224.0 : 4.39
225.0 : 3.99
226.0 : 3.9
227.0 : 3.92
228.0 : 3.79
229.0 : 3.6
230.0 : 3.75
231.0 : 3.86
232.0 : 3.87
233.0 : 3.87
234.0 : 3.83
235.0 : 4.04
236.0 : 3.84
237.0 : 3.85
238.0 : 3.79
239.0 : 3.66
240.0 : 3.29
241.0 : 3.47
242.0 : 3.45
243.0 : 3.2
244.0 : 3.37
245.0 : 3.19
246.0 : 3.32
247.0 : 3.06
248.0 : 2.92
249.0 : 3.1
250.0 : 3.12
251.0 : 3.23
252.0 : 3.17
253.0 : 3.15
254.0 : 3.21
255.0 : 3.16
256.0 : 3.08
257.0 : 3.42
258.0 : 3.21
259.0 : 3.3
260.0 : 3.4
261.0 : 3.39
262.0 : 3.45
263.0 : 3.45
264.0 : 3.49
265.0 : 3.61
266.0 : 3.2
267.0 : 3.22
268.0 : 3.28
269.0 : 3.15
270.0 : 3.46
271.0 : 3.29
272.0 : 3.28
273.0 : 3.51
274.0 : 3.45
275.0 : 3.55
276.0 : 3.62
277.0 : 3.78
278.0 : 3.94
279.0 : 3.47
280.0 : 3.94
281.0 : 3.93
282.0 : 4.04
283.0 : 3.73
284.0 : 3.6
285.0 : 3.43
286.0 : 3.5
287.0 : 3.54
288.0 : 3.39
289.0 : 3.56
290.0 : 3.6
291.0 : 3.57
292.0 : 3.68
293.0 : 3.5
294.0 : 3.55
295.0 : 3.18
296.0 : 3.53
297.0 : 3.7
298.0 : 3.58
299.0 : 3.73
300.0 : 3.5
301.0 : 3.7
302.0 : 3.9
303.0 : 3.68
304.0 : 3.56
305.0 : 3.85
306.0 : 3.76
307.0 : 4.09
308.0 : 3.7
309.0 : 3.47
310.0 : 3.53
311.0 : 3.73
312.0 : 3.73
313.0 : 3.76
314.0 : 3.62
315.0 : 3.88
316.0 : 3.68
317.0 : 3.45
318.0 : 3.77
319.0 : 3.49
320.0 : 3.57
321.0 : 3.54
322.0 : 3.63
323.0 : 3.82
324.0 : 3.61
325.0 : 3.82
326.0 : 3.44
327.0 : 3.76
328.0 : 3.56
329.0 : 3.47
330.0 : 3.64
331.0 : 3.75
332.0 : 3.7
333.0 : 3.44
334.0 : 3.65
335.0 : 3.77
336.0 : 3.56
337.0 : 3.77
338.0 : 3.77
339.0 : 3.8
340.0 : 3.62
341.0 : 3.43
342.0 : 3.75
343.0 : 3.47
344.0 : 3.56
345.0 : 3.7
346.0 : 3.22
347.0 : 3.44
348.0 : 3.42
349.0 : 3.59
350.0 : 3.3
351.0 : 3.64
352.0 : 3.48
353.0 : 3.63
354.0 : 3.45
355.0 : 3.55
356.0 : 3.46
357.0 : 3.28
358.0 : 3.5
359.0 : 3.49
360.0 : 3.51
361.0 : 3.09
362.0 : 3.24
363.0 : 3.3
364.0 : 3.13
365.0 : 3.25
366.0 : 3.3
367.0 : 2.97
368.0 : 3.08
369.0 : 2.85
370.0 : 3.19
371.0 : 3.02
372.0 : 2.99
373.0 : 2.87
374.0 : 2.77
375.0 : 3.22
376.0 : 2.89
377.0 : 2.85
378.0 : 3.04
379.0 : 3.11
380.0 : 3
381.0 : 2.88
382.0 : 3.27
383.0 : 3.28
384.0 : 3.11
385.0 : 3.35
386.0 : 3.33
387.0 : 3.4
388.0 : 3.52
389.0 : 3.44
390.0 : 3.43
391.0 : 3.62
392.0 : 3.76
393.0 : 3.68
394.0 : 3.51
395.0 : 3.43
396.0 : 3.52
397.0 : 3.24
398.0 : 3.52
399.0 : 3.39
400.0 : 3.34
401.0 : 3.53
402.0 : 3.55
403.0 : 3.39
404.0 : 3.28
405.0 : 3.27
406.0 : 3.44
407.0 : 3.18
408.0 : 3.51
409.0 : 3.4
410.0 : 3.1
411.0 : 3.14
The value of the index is 1.4 K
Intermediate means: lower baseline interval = 3.97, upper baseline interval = 3.44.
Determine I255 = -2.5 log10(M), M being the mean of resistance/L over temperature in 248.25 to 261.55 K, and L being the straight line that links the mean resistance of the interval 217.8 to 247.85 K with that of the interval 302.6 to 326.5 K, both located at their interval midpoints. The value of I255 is 0.17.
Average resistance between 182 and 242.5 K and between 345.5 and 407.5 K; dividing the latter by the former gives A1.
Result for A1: 0.79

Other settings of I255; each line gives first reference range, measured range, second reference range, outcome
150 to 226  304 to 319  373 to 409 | -0.04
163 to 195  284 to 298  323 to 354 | 0.08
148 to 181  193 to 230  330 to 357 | -0.24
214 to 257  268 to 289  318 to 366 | 0.02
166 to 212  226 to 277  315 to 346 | 0.17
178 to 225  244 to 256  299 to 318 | 0.28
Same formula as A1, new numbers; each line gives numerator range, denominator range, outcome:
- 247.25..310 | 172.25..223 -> 0.79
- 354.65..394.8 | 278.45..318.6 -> 0.89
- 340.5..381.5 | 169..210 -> 0.74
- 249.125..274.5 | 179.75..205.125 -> 0.74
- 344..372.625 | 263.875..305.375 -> 0.93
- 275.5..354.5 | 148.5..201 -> 0.95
